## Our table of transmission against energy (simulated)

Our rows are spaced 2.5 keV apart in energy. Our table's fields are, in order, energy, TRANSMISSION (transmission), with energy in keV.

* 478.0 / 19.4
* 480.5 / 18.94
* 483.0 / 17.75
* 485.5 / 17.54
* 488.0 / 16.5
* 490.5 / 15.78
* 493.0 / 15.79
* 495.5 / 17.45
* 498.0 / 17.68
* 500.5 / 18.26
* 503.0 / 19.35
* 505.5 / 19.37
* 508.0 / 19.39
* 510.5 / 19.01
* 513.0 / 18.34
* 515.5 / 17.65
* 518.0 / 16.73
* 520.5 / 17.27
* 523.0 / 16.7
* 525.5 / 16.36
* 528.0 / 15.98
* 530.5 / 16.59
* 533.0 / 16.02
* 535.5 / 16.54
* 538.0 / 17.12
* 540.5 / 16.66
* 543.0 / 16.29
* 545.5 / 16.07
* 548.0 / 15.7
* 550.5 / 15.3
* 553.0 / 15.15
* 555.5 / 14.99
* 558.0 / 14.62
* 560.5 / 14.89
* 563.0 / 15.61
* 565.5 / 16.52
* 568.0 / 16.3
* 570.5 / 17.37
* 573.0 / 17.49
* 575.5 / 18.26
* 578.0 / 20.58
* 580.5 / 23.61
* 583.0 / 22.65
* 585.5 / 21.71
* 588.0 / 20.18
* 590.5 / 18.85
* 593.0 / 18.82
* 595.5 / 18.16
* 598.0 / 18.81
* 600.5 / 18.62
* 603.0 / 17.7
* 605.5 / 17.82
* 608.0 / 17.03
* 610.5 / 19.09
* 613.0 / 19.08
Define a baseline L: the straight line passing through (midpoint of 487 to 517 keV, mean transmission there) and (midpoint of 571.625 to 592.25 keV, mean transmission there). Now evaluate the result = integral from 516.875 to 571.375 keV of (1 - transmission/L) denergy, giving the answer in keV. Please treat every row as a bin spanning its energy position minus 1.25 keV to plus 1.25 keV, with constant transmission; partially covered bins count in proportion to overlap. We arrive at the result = 8.7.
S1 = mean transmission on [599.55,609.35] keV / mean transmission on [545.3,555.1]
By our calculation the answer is 1.15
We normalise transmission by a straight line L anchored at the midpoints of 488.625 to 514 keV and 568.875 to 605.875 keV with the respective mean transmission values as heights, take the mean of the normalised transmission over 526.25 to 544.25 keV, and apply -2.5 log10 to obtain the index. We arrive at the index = 0.13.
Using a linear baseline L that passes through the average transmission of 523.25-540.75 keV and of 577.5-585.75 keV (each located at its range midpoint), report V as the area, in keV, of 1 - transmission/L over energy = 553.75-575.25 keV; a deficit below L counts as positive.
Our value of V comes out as 4.5 keV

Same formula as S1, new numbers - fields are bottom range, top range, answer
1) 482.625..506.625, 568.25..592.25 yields 1.13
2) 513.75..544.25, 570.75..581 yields 1.17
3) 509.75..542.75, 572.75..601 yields 1.18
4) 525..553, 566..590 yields 1.21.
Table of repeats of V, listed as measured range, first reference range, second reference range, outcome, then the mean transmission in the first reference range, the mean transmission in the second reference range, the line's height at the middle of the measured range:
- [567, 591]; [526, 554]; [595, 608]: -3.2 keV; 16.1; 18.1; 17.4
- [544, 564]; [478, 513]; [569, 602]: 3.9 keV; 18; 19.6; 19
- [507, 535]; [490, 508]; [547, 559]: -0.8 keV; 17.9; 15.2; 16.8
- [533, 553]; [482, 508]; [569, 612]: 2.5 keV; 17.6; 19.2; 18.4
